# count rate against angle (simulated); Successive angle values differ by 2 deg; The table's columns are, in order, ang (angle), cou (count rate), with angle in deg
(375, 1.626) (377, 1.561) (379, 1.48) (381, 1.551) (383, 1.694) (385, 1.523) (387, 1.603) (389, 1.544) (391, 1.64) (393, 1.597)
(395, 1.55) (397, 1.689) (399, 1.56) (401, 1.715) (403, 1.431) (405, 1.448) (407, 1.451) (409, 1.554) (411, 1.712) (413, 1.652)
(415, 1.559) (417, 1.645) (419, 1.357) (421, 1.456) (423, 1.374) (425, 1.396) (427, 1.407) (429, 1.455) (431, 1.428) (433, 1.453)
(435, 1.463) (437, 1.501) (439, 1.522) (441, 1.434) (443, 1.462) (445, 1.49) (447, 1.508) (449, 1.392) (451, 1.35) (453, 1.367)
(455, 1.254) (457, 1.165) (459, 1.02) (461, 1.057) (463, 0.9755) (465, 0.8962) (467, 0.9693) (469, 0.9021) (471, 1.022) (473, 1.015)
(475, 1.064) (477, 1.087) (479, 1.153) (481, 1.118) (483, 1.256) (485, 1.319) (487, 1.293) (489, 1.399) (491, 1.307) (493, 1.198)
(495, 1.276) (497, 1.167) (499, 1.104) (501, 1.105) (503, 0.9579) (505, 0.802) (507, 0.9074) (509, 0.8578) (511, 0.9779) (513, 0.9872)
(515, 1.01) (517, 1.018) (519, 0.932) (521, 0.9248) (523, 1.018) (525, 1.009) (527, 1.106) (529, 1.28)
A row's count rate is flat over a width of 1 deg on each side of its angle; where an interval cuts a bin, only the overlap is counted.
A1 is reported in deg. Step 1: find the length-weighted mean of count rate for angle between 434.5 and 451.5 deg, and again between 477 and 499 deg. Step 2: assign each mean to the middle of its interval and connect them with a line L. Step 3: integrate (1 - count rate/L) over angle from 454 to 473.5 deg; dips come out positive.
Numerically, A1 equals 4.7 deg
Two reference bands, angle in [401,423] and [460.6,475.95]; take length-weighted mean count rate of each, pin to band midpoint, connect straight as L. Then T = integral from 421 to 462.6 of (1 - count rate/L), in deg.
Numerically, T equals -4.46 deg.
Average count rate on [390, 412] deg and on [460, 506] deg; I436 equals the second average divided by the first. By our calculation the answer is 0.7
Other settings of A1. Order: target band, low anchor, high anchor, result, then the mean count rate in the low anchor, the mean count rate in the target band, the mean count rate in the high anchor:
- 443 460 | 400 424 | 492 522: -0.1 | 1.53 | 1.33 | 1.01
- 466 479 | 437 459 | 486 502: 2.8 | 1.38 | 1.02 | 1.23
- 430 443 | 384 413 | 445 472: -1.6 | 1.58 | 1.47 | 1.16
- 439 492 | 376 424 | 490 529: 1.6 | 1.56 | 1.21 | 1.04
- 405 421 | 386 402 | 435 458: -0.1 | 1.61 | 1.55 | 1.41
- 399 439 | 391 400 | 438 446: 1.0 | 1.6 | 1.5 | 1.48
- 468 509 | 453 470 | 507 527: -4.2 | 1.05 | 1.12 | 0.974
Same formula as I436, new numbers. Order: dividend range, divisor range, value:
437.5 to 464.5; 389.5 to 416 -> 0.82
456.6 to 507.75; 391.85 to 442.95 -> 0.73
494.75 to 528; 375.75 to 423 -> 0.64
